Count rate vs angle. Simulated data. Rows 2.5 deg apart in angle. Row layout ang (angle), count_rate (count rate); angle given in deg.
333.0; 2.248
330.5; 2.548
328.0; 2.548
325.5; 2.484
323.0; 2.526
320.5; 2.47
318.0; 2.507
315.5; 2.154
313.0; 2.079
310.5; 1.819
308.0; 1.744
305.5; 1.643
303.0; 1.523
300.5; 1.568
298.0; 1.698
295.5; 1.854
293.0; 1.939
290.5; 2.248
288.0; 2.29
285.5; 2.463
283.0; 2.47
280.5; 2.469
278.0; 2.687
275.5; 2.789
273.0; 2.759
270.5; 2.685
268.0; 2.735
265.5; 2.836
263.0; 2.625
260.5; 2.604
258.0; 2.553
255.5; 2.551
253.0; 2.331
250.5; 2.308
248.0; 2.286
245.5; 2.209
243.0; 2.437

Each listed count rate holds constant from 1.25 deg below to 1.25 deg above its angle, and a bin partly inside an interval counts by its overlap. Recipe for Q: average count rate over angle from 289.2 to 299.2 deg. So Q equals 1.94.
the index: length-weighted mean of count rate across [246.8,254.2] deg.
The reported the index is 2.31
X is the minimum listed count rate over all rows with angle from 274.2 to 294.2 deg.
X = 1.939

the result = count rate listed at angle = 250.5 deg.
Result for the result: 2.308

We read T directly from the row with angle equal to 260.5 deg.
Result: 2.604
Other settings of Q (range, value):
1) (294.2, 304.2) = 1.66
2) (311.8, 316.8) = 2.12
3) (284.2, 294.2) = 2.24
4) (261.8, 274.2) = 2.73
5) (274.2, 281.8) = 2.65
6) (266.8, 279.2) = 2.73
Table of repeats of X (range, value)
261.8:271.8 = 2.625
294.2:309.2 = 1.523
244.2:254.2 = 2.209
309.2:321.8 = 1.819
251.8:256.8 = 2.331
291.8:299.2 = 1.698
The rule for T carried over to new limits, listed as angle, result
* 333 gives 2.248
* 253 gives 2.331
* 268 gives 2.735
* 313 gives 2.079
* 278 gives 2.687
